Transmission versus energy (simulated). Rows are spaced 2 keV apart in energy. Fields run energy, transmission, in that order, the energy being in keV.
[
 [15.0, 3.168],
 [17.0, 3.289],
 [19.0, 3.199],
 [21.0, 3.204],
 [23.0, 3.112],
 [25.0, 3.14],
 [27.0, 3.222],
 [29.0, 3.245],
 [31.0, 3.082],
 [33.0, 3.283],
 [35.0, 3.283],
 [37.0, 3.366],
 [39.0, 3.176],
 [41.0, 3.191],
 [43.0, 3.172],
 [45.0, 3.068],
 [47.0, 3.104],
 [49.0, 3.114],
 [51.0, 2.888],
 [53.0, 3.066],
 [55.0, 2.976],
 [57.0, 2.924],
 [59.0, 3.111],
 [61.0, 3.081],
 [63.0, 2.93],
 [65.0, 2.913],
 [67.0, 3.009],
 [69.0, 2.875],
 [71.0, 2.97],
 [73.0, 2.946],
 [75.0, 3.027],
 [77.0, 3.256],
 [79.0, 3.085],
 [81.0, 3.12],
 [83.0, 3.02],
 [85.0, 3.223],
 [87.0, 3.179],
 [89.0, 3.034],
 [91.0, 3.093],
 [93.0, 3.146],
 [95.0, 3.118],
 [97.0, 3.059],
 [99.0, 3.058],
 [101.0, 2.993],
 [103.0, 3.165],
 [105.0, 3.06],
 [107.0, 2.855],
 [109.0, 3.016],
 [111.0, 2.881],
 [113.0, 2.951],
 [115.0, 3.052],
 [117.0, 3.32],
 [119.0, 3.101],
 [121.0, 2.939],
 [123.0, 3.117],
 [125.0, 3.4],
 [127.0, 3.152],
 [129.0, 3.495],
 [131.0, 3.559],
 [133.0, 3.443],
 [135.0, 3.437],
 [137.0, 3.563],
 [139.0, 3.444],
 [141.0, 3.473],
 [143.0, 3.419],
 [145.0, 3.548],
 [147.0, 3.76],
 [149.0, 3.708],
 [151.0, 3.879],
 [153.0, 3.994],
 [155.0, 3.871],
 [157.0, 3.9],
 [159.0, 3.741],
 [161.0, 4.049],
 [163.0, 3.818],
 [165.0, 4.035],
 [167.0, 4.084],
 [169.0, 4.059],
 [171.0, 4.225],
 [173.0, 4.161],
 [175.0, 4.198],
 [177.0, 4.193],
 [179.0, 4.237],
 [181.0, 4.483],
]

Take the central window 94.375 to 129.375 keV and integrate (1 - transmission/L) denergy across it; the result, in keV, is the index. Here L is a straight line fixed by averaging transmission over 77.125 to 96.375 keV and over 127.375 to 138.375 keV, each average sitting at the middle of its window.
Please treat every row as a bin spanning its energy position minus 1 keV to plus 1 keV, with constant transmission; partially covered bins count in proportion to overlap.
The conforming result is 2.4 keV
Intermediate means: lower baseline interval 3.12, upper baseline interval 3.48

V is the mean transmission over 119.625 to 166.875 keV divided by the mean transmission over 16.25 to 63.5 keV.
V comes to 1.15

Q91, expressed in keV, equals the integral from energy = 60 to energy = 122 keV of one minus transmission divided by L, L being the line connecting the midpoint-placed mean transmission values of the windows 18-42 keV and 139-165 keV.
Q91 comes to 7.8 keV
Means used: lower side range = 3.21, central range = 3.05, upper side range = 3.76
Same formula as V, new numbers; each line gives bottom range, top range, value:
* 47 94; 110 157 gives 1.12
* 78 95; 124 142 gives 1.11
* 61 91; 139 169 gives 1.25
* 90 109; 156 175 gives 1.31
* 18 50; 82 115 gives 0.96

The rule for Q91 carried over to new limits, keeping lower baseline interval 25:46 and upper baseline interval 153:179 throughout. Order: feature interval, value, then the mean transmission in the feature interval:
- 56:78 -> 2.6 keV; 3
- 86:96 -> 1.2 keV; 3.11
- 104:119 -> 2.7 keV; 3.02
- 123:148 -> 2.5 keV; 3.46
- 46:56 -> 0.8 keV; 3.03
